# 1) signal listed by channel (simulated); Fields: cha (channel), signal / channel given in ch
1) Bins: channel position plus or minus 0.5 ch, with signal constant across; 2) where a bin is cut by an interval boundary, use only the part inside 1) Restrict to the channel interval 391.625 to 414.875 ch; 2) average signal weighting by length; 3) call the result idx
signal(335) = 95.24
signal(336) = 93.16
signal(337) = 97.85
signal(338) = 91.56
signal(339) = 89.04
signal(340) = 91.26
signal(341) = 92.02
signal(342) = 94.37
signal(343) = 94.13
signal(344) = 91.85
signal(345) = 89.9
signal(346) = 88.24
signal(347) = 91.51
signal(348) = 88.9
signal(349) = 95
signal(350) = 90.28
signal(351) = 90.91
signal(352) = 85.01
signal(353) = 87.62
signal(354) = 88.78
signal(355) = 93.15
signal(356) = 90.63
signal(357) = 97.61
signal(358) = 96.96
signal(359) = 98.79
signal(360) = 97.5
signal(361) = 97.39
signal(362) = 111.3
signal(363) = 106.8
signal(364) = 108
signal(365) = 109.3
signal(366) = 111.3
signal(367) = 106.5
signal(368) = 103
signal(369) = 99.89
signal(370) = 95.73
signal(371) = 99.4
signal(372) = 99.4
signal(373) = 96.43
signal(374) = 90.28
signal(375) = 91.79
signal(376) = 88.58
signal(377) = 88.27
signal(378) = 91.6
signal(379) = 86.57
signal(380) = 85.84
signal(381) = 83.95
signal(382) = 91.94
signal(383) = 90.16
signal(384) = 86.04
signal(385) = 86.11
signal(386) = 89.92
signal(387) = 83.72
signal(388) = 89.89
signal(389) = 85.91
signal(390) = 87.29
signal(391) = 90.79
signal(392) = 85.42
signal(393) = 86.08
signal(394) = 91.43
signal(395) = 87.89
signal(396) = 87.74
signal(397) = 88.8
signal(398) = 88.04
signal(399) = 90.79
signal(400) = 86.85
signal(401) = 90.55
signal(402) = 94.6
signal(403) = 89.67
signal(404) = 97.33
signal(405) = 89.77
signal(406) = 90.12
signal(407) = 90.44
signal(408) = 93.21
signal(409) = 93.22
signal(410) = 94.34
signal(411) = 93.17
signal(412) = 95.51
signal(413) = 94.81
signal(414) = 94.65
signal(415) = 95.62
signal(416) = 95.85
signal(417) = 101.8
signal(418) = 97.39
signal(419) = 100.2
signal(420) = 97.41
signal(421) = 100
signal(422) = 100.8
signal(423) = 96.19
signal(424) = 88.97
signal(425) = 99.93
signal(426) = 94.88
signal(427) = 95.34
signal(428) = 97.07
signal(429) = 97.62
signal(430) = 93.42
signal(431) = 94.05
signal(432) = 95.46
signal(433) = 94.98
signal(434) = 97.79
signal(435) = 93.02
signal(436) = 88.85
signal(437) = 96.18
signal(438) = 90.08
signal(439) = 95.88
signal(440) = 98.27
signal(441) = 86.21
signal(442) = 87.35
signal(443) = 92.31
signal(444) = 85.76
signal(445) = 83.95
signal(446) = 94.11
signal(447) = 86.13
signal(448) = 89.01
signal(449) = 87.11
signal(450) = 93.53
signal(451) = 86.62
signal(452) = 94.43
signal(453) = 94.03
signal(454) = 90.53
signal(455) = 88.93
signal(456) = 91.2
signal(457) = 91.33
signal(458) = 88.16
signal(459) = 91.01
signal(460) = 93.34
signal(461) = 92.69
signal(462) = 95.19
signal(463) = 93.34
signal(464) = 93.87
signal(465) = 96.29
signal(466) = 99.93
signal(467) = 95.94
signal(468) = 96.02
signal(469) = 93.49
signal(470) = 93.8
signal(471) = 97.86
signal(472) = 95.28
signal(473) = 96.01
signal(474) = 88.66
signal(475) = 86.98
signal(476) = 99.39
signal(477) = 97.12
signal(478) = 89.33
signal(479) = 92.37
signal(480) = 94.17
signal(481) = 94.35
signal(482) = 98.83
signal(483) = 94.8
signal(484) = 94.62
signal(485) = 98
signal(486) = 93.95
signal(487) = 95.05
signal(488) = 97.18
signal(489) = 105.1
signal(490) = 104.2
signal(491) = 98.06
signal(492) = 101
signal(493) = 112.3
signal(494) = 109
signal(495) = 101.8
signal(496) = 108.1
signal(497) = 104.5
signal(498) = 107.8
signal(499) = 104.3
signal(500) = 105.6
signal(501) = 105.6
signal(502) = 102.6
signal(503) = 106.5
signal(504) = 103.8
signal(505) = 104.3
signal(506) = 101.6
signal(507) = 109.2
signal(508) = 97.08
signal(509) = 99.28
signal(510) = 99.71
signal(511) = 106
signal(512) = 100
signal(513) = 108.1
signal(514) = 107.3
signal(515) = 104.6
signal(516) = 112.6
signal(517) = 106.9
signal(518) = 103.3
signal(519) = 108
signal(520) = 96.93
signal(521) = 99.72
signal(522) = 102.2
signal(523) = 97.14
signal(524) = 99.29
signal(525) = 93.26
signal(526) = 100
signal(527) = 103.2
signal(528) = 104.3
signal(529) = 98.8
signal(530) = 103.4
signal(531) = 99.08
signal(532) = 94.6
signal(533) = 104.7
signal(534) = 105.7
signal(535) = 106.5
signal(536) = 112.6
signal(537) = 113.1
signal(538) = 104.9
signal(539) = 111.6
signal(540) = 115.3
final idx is 91.2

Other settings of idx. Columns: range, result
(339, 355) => 90.7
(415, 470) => 93.6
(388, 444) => 93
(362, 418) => 93.2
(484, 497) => 102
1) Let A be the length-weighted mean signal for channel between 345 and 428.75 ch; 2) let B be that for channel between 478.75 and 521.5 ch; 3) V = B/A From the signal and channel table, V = 1.09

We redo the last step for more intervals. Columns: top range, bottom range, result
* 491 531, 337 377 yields 1.08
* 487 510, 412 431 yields 1.07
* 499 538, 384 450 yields 1.12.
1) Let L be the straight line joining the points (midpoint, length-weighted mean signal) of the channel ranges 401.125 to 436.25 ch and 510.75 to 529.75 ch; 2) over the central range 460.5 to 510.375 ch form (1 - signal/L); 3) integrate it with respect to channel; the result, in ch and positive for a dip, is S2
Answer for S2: 0.6 ch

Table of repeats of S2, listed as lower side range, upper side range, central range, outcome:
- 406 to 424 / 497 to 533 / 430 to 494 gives 3.3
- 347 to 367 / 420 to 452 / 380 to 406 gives 1.8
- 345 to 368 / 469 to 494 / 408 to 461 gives 1.9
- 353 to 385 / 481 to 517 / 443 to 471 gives 2.4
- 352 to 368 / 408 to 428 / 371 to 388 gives 1.5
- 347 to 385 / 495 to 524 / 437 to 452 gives 1.5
